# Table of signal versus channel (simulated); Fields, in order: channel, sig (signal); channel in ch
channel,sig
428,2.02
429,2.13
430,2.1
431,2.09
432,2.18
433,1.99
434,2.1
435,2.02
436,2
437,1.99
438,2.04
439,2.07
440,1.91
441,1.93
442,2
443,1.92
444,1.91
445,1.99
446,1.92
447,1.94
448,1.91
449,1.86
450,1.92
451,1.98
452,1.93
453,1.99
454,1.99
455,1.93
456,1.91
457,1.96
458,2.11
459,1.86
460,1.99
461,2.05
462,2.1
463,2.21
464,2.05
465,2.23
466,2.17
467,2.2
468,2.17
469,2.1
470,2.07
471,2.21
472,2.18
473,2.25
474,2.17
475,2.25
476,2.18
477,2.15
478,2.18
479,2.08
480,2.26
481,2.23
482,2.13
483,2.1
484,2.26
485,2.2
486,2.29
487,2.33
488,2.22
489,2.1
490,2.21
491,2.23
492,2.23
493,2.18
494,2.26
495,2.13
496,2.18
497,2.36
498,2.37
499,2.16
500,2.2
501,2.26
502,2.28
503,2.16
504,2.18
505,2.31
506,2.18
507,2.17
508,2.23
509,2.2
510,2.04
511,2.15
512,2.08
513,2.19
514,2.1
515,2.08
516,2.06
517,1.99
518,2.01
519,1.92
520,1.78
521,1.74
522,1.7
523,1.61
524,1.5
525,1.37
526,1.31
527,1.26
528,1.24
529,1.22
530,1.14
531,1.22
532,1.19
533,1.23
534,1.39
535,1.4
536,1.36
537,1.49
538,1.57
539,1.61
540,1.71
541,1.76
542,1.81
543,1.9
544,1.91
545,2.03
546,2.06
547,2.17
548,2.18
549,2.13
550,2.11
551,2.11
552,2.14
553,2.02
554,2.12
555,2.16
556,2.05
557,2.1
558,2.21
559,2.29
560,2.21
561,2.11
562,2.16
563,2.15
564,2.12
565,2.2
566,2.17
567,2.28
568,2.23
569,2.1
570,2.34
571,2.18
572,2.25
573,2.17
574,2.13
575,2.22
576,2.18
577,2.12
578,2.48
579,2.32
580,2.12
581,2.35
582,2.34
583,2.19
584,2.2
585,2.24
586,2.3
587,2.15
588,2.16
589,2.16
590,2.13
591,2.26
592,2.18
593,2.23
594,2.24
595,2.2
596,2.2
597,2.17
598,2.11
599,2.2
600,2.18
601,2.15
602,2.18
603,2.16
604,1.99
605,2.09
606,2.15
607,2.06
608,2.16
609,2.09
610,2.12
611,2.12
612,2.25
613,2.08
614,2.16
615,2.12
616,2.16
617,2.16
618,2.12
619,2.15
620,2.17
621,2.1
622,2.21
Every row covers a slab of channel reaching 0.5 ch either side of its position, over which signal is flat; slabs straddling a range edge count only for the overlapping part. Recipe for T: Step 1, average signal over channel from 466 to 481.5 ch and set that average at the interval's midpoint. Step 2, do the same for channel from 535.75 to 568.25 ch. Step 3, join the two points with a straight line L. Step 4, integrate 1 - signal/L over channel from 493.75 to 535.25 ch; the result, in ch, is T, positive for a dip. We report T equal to 4.6 ch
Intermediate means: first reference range 2.18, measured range 1.87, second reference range 2.02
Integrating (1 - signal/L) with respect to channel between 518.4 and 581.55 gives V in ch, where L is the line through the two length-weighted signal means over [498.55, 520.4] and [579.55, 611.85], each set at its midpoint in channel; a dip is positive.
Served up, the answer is 7.3 ch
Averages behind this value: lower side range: 2.13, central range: 1.9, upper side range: 2.18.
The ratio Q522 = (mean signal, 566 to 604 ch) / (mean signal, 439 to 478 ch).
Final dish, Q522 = 1.1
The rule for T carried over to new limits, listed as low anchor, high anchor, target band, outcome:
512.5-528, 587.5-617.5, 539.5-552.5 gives -0.8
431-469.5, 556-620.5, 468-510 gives -2.9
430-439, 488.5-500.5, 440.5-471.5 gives 1.4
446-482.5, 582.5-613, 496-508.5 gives -0.8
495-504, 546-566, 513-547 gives 8.5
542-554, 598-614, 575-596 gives -1.2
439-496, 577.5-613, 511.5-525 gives 1.6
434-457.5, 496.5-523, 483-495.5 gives -1.0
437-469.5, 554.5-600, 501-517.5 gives -0.5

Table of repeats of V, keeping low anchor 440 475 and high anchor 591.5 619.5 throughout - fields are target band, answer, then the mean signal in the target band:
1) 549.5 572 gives -0.52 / 2.16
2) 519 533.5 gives 4.69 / 1.41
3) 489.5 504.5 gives -1.17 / 2.23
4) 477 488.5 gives -0.85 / 2.2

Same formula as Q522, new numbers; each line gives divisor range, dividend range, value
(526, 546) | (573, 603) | 1.47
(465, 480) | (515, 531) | 0.73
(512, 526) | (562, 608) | 1.19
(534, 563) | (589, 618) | 1.10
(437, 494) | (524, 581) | 0.92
